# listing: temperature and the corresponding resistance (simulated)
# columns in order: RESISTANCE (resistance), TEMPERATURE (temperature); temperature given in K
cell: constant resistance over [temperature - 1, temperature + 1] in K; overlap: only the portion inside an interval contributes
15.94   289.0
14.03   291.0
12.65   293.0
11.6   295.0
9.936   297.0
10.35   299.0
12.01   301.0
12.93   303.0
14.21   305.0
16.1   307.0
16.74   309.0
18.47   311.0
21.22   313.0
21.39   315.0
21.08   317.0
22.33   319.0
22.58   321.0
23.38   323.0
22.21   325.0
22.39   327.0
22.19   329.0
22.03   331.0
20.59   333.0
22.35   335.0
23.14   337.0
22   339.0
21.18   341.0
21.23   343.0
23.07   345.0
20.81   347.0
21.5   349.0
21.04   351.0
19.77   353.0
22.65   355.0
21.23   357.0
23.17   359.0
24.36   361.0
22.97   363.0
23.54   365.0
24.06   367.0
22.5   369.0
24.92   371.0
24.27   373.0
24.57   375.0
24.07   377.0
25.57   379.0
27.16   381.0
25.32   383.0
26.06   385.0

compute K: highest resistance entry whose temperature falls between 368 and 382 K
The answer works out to 27.16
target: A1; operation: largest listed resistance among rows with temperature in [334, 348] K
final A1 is 23.14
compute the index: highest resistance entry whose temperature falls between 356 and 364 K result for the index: 24.36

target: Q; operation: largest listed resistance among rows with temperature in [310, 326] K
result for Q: 23.38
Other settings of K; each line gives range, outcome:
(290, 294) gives 14.03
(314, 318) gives 21.39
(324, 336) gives 22.39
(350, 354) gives 21.04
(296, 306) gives 14.21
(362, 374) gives 24.92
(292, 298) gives 12.65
